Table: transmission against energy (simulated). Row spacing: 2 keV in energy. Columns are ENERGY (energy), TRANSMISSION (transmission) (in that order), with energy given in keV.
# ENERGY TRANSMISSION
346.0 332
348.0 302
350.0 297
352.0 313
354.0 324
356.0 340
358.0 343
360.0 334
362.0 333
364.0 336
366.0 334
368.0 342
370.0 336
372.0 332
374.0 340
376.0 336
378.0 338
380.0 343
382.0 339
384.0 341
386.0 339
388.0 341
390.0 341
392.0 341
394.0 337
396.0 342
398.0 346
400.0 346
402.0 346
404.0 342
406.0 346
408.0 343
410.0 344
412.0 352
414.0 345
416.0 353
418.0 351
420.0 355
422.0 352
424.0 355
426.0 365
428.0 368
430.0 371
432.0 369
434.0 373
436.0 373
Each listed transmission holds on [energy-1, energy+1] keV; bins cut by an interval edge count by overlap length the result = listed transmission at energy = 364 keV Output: 336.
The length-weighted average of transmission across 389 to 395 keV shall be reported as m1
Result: 340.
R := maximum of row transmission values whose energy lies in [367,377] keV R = 342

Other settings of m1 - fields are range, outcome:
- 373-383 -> 339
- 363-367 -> 335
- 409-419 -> 349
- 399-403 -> 346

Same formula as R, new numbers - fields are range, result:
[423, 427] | 365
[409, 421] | 355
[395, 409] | 346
